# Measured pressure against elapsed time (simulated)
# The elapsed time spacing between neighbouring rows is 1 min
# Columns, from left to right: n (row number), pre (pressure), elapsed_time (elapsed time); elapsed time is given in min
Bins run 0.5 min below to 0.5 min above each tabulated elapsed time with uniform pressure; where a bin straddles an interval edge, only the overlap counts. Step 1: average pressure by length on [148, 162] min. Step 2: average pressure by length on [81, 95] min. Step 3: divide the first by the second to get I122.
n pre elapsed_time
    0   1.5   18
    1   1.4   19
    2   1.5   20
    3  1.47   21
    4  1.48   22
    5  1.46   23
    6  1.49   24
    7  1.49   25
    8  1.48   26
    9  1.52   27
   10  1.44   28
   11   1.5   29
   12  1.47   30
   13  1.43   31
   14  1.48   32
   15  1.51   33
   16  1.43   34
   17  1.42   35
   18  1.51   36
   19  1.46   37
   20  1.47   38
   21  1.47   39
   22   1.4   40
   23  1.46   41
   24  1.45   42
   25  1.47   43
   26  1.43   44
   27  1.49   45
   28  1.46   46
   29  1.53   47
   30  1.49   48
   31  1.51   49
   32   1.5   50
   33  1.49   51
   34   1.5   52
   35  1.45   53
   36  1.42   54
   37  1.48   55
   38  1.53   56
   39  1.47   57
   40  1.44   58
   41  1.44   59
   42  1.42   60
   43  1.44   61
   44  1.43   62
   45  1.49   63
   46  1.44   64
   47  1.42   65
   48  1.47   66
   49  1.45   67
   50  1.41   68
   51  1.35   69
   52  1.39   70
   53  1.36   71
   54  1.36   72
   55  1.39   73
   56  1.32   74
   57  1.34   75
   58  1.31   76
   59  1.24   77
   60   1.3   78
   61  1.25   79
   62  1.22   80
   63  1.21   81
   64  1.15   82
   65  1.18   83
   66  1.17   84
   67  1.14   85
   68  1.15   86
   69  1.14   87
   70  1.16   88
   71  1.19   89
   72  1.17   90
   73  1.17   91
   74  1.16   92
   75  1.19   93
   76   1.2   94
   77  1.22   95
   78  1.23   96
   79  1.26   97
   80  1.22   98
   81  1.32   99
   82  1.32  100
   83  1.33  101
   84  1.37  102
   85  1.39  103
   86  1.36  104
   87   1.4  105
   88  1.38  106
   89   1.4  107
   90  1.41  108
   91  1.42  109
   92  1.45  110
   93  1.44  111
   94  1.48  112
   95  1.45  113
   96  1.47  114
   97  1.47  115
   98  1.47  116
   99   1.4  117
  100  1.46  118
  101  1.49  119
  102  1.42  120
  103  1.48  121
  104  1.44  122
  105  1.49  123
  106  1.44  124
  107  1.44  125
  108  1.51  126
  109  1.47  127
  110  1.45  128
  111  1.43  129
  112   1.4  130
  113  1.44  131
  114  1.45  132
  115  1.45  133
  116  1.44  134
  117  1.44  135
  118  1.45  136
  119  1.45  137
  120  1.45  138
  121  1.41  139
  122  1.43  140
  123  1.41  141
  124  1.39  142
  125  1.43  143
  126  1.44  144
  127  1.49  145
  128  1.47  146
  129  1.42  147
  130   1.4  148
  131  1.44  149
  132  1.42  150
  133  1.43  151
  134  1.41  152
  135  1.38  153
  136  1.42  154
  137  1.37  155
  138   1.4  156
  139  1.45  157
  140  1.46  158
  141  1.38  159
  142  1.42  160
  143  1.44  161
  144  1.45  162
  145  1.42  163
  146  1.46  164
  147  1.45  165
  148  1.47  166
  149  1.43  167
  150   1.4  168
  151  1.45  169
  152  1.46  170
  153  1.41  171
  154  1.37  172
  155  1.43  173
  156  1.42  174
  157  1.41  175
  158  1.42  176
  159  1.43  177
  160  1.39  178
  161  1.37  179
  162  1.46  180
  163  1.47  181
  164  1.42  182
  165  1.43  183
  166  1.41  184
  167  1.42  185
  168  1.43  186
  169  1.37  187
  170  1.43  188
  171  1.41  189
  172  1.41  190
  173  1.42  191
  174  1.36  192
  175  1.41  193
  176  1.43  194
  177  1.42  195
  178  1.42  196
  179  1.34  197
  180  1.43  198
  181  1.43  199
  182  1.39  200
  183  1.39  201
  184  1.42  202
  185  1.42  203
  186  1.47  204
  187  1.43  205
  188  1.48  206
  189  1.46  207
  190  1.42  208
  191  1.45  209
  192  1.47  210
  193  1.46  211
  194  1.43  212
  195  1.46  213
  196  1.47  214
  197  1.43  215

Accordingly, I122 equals 1.21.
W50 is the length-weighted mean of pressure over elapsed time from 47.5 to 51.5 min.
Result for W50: 1.5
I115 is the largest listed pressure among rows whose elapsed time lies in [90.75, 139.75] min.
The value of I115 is 1.51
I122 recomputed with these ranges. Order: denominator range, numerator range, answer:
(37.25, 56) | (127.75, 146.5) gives 0.98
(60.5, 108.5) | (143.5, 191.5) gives 1.10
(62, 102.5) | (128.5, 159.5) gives 1.11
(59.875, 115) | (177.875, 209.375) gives 1.08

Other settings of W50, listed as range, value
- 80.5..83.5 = 1.18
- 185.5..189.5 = 1.41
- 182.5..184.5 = 1.42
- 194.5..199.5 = 1.41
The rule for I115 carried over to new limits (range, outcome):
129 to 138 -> 1.45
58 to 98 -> 1.49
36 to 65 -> 1.53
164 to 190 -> 1.47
